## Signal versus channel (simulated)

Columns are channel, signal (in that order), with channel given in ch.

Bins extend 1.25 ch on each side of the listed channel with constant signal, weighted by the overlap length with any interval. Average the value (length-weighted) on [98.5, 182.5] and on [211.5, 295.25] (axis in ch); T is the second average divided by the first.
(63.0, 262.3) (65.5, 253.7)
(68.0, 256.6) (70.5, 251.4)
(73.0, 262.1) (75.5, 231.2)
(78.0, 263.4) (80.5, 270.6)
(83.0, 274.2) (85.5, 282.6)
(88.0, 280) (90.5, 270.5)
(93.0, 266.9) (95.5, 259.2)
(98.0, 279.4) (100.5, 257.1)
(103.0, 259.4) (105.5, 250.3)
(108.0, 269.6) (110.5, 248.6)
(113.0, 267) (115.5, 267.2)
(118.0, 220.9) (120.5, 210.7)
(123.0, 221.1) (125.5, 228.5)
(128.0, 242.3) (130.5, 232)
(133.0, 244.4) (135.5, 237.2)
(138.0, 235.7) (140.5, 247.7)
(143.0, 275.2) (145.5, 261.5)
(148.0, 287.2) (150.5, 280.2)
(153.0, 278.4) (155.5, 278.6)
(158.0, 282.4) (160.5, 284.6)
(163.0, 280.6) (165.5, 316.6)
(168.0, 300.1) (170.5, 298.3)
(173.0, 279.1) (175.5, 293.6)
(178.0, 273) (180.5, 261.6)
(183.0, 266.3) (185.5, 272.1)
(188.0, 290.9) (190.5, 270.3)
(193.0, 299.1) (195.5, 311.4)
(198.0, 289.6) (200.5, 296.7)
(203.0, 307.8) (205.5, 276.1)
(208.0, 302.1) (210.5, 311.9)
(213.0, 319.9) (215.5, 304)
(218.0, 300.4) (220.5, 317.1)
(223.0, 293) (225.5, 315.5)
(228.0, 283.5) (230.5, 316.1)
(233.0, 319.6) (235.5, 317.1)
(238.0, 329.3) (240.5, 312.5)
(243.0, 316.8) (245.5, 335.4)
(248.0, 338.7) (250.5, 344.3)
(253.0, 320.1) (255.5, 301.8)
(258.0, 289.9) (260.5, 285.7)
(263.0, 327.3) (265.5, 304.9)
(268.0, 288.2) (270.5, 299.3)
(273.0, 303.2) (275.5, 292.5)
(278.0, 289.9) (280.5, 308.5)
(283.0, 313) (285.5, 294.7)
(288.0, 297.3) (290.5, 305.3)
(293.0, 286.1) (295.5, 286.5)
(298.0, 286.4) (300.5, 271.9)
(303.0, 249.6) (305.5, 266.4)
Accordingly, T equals 1.17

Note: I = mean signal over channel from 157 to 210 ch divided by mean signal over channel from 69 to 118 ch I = 1.10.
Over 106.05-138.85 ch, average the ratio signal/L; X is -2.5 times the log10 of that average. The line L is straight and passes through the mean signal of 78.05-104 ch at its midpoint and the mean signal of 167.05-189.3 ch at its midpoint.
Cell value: 0.14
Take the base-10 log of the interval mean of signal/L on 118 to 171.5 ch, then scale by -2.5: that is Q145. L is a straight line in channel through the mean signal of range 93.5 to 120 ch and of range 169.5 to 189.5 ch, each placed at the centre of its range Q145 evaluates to 0.03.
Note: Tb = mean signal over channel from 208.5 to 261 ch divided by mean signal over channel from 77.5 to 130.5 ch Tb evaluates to 1.22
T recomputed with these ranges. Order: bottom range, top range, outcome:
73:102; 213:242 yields 1.16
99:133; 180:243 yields 1.23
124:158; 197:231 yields 1.18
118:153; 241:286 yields 1.25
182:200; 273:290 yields 1.05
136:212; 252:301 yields 1.05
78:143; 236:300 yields 1.21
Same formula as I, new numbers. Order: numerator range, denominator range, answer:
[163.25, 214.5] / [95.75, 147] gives 1.18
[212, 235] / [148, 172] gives 1.07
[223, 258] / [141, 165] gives 1.14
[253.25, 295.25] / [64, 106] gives 1.14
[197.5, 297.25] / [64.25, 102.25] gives 1.16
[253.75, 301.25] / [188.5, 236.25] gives 0.98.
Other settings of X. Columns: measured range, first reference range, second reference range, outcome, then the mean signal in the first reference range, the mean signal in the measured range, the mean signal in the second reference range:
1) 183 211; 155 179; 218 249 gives 0.03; 289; 292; 315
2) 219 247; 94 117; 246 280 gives -0.06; 262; 314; 307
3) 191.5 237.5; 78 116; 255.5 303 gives -0.07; 267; 305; 295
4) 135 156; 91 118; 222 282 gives 0.04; 261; 265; 310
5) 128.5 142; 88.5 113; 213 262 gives 0.15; 263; 240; 313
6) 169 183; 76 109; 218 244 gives 0.05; 267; 280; 311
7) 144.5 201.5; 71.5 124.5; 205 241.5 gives 0.01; 258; 285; 308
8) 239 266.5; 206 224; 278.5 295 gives -0.05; 306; 316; 300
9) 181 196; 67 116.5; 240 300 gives 0.01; 263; 283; 305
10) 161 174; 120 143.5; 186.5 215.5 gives -0.10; 237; 295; 298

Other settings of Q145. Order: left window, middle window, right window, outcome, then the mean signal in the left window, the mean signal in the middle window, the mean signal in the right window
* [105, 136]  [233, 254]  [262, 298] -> -0.14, 241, 326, 299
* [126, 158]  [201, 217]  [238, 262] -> -0.03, 259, 303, 317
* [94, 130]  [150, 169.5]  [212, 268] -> -0.06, 248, 288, 313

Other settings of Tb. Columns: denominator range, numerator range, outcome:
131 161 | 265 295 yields 1.13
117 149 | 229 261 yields 1.32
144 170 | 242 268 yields 1.10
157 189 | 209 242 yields 1.09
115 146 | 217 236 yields 1.29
